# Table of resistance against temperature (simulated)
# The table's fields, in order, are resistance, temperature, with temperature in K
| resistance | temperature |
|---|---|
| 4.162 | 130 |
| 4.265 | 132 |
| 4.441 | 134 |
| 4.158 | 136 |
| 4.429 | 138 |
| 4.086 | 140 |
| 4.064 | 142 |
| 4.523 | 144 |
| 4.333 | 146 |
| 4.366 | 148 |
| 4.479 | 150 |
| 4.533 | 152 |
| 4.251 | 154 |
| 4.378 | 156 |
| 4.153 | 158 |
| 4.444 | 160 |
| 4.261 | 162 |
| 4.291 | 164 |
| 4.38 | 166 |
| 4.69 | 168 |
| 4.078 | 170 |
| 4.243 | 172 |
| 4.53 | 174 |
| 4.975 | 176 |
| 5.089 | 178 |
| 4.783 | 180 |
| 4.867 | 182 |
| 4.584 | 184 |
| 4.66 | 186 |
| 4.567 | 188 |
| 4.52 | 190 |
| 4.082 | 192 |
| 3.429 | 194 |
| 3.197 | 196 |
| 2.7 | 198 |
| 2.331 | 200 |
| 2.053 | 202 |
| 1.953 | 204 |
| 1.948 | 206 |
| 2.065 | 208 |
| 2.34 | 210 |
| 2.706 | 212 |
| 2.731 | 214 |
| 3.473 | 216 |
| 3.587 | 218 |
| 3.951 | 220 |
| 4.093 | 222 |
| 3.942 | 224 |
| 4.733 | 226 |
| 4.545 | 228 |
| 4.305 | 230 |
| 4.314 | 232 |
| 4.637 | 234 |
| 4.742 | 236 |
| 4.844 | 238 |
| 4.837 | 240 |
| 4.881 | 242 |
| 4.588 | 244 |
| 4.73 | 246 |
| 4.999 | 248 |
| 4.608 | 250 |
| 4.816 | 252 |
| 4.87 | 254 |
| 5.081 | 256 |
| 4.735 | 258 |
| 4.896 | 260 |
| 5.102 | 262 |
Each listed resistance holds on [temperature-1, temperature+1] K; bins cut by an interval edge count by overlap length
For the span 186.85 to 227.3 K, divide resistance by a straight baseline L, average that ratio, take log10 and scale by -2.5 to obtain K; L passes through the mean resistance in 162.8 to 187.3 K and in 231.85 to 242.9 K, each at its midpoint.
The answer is 0.40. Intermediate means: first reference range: 4.59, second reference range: 4.74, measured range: 3.24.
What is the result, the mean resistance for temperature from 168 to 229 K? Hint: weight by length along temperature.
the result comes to 3.71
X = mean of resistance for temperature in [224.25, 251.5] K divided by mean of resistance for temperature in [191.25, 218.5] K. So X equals 1.71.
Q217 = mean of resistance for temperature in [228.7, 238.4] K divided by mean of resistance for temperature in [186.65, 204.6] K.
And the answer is 1.40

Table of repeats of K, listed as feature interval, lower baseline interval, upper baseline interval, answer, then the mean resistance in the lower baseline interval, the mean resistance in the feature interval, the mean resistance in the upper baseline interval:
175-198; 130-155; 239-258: 0.04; 4.32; 4.36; 4.82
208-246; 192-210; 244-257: -0.07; 2.54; 4.03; 4.83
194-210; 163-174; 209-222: 0.43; 4.35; 2.39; 3.21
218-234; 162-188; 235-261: 0.12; 4.58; 4.25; 4.82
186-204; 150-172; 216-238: 0.27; 4.35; 3.35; 4.27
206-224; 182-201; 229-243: 0.35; 3.84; 3.1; 4.65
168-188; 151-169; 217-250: -0.06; 4.38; 4.64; 4.49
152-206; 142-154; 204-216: -0.18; 4.4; 4.03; 2.42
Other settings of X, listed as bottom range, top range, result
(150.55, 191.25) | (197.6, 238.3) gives 0.76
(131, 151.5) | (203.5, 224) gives 0.68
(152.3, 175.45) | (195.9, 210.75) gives 0.52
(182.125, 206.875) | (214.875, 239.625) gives 1.26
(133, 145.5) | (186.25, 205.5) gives 0.75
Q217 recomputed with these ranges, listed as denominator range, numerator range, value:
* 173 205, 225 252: 1.20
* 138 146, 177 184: 1.14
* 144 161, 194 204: 0.59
